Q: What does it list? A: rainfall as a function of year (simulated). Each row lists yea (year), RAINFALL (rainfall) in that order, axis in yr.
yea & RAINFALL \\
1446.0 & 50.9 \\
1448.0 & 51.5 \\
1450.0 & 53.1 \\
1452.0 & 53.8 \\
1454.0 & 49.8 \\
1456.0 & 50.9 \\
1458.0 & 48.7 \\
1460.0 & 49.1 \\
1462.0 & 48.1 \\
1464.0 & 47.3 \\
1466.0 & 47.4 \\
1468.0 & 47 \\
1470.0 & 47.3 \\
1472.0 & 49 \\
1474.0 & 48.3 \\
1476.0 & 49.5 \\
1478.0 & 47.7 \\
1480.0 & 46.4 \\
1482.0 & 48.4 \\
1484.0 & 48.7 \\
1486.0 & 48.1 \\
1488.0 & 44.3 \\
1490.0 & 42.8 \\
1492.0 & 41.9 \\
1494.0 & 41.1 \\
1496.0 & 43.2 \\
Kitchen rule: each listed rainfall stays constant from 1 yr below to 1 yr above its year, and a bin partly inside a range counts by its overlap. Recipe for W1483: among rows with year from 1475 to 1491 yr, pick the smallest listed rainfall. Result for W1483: 42.8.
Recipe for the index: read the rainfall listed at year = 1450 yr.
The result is 53.1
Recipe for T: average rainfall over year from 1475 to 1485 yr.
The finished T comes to 48.1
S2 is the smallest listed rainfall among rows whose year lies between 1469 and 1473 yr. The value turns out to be 47.3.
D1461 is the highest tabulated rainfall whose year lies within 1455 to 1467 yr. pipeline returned 50.9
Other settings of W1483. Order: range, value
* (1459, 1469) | 47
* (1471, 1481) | 46.4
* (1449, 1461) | 48.7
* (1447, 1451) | 51.5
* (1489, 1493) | 41.9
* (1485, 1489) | 44.3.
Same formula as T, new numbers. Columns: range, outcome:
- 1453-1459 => 49.8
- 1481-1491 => 46.5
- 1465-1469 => 47.2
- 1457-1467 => 48.1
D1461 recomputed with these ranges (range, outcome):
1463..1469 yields 47.4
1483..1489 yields 48.7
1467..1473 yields 49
